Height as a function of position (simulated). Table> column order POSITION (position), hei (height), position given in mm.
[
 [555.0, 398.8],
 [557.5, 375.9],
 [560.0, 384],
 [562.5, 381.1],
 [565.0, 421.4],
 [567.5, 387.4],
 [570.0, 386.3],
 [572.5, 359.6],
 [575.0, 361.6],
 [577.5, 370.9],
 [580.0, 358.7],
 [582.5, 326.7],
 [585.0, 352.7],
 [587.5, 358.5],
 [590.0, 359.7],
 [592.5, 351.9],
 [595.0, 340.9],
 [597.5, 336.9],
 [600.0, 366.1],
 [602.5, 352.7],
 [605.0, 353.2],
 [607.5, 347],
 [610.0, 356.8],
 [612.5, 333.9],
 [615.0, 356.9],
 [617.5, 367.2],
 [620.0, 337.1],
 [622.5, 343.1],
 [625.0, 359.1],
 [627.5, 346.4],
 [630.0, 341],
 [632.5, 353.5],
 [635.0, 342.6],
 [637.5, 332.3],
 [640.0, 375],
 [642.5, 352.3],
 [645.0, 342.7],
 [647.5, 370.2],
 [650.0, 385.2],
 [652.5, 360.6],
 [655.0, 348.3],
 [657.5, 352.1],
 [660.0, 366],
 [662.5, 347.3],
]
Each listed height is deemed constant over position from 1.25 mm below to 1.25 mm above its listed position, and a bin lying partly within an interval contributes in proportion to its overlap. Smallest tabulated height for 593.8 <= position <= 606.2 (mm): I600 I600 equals 336.9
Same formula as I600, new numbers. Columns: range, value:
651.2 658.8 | 348.3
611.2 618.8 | 333.9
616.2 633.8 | 337.1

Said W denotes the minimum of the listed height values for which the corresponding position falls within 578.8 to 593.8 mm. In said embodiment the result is 326.7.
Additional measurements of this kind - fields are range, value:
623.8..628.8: 346.4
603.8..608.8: 347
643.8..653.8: 342.7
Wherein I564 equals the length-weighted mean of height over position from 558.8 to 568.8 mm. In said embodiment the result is 393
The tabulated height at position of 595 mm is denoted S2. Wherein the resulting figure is 340.9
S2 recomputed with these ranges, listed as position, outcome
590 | 359.7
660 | 366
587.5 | 358.5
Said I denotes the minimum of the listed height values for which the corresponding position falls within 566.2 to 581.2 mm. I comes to 358.7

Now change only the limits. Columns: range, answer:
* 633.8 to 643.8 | 332.3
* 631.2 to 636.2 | 342.6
